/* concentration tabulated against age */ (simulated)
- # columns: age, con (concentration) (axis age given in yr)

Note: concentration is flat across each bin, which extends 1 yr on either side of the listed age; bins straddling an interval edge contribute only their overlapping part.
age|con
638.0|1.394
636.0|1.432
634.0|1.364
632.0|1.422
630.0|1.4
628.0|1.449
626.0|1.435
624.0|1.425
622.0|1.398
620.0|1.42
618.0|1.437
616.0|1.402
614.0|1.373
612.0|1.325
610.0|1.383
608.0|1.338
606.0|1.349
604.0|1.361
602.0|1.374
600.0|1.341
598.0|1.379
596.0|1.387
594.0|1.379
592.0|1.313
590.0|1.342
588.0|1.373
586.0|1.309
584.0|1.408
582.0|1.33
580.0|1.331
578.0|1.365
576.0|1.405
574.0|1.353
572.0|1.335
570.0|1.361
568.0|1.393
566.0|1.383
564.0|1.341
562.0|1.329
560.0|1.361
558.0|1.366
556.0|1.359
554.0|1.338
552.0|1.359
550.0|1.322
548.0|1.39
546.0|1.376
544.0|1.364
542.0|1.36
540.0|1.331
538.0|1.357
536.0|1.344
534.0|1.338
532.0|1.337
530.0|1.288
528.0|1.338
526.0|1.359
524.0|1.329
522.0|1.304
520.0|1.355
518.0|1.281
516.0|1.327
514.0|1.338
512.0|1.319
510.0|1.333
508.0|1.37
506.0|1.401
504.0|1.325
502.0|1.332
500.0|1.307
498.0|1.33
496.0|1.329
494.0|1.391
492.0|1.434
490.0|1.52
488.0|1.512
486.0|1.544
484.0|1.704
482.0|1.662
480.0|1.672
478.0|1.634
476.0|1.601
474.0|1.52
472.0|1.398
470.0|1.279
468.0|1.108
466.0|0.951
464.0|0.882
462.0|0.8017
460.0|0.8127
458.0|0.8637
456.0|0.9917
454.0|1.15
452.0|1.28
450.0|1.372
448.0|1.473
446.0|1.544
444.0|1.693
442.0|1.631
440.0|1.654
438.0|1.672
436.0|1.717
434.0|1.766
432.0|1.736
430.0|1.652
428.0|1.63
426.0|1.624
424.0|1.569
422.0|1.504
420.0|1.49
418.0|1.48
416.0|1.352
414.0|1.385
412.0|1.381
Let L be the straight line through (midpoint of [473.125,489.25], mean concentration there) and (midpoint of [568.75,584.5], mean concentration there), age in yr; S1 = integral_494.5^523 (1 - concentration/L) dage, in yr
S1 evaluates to 3.7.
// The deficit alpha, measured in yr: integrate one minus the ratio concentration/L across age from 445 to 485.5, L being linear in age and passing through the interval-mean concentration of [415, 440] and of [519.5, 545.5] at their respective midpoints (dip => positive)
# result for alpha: 5.8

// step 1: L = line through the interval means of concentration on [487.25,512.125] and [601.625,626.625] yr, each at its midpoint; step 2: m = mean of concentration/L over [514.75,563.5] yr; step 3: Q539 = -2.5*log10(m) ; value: 0.03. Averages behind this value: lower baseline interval 1.38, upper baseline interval 1.39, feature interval 1.34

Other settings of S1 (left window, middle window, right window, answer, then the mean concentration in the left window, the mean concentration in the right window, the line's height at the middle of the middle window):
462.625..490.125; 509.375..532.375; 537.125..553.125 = 0.88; 1.42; 1.36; 1.38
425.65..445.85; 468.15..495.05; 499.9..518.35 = -0.98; 1.67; 1.34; 1.46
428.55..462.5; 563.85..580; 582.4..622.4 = 0.13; 1.41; 1.37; 1.38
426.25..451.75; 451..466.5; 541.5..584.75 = 6.00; 1.62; 1.36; 1.58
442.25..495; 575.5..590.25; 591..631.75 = 0.20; 1.34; 1.38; 1.38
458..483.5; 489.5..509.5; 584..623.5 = -1.22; 1.27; 1.37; 1.29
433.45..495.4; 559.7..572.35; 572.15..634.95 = 0.20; 1.39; 1.38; 1.38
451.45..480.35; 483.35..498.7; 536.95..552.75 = -2.84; 1.18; 1.36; 1.24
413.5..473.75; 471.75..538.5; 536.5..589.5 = -1.94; 1.38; 1.36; 1.37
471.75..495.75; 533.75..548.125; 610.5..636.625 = 1.28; 1.55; 1.41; 1.49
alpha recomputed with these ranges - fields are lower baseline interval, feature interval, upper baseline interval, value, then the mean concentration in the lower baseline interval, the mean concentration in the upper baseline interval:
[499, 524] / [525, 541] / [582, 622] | 0.05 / 1.33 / 1.37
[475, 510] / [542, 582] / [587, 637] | 1.73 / 1.47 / 1.38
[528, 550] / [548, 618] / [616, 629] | 1.44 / 1.35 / 1.43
